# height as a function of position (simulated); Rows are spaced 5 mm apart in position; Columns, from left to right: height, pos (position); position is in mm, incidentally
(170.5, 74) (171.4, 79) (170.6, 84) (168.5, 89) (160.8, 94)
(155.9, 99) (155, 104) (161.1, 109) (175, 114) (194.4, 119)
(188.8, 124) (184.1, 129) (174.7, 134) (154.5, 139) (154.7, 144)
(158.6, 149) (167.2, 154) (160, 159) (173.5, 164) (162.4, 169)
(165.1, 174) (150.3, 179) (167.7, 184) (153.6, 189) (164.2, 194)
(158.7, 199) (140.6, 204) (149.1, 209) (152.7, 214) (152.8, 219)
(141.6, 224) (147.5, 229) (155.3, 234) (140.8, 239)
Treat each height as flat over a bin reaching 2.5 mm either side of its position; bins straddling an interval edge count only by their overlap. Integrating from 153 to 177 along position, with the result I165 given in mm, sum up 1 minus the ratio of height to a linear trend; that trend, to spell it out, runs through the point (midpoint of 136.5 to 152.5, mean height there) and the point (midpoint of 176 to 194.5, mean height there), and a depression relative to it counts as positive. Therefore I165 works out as -1.2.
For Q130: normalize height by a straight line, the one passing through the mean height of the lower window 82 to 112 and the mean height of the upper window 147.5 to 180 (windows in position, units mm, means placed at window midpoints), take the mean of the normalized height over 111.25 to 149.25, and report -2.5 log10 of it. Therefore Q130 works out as -0.07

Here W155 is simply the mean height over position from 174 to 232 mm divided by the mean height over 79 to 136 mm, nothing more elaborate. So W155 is 0.9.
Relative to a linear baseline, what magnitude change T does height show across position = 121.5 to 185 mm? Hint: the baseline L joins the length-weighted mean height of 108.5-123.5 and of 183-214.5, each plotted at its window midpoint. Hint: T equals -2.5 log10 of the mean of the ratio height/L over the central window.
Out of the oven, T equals 0.02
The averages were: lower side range 181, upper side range 155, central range 166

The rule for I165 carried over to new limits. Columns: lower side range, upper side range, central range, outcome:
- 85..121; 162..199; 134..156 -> 0.5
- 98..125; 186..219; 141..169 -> 0.0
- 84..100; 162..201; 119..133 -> -2.0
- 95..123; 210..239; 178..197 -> -0.5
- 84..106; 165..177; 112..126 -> -2.1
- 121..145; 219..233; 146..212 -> 0.4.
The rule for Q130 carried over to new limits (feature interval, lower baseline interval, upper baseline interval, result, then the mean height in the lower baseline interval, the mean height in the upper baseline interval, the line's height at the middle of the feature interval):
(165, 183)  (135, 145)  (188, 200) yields -0.016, 158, 160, 159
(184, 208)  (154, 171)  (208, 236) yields 0.010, 166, 150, 157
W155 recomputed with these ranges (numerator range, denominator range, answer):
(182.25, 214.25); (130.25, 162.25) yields 0.95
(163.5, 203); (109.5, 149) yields 0.93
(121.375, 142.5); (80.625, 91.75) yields 1.03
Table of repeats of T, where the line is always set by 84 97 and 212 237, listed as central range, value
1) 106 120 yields -0.07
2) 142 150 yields 0.02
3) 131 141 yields -0.04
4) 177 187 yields -0.03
